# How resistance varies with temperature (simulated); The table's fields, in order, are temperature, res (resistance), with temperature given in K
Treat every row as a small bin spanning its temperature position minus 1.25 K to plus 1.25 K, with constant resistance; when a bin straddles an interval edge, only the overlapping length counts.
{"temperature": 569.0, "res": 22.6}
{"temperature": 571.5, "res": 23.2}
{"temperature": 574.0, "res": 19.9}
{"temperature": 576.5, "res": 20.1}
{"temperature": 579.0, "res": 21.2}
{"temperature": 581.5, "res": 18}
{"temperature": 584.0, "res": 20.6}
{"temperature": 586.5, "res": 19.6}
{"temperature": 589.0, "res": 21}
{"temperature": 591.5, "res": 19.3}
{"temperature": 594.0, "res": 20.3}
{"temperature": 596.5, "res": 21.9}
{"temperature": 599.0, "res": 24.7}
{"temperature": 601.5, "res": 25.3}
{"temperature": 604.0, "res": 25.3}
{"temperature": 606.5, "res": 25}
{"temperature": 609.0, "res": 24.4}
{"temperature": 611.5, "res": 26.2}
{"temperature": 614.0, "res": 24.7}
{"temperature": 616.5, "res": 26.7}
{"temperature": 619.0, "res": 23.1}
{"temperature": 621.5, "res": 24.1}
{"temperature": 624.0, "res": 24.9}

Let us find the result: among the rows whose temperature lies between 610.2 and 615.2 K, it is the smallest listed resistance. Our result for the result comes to 24.7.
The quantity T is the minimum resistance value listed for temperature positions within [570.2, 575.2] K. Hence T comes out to 19.9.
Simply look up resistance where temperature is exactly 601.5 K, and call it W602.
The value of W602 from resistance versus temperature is 25.3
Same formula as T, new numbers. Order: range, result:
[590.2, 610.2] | 19.3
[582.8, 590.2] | 19.6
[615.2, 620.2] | 23.1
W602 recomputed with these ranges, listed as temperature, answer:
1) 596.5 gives 21.9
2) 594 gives 20.3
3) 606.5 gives 25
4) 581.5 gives 18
